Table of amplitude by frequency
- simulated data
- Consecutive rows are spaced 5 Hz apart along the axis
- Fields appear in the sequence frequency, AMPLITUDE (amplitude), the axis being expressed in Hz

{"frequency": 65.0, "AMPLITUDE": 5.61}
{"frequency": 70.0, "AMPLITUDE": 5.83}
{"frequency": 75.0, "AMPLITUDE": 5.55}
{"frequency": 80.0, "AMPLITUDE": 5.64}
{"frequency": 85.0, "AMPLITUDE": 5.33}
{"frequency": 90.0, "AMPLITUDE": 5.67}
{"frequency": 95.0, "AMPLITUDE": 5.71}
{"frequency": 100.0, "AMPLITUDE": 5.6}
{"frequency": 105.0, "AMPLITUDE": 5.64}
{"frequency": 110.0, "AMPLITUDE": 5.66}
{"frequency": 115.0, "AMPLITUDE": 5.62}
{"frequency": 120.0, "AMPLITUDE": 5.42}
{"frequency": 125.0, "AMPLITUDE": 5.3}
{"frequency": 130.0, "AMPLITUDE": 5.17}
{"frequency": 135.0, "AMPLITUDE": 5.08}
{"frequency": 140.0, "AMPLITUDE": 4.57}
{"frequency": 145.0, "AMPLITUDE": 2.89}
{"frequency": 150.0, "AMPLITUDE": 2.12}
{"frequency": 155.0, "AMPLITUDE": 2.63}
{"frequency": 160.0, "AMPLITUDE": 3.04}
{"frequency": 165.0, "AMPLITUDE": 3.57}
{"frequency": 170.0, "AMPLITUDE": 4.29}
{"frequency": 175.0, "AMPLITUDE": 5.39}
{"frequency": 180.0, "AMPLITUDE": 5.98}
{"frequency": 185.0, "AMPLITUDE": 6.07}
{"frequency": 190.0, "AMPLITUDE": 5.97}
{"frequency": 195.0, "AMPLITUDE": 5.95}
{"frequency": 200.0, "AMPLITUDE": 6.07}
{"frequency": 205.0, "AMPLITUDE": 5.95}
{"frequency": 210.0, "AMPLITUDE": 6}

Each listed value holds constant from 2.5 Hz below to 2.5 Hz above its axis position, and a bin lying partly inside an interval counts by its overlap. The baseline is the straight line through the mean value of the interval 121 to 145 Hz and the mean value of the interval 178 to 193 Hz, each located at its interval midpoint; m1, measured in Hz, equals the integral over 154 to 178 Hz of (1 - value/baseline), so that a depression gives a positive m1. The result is 7.3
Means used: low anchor 4.83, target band 3.9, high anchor 6.01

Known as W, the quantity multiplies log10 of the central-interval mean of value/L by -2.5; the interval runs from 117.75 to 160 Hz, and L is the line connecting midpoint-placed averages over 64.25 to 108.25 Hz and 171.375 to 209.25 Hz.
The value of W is 0.37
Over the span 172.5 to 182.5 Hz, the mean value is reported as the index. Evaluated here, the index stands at 5.69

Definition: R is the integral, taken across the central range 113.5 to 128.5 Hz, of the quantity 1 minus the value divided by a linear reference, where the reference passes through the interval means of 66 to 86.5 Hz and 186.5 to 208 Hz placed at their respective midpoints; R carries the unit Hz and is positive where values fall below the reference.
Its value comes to 0.9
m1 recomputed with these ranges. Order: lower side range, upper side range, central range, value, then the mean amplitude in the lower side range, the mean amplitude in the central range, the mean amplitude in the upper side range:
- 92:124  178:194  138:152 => 6.29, 5.59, 3.18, 6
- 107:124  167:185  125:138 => 0.81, 5.55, 5.14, 5.29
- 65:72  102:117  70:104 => 0.58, 5.75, 5.6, 5.64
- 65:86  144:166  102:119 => -4.90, 5.61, 5.62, 2.8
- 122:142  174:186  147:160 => 6.94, 5.05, 2.52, 5.83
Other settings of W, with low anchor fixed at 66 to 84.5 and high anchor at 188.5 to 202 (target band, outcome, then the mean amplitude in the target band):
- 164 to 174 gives 0.37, 4.2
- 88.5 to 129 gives 0.03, 5.56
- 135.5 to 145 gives 0.35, 4.24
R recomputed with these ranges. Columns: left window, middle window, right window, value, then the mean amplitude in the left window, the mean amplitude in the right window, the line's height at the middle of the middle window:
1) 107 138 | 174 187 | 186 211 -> -0.02 Hz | 5.37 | 5.99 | 5.84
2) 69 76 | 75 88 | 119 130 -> 0.28 Hz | 5.69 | 5.31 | 5.62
